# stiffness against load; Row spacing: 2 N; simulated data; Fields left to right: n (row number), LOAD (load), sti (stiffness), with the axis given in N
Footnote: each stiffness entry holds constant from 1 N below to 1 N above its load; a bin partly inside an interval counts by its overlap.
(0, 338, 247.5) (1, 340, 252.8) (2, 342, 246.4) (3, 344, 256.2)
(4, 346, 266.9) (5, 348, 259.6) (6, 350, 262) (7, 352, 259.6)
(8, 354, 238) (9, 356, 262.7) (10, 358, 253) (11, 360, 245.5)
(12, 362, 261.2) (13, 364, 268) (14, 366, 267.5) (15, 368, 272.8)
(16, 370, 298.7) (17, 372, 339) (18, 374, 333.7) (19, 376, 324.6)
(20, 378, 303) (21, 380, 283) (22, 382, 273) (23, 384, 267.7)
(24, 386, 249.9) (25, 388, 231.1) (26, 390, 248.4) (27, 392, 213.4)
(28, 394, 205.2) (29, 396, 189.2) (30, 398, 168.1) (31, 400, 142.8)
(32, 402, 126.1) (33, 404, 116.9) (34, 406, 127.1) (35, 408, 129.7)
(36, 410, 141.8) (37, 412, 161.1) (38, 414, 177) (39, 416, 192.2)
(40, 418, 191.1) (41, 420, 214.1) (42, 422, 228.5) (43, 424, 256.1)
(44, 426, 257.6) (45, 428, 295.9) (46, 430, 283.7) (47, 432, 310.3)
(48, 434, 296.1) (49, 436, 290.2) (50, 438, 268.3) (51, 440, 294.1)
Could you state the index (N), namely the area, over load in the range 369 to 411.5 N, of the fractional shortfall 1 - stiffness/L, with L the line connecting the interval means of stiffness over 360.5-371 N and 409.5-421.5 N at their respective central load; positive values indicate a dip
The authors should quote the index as 1.8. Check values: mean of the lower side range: 272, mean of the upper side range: 183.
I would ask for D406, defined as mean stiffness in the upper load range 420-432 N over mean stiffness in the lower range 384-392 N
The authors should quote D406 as 1.09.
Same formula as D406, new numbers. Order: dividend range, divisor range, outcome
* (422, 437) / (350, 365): 1.10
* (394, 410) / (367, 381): 0.48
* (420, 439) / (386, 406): 1.49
